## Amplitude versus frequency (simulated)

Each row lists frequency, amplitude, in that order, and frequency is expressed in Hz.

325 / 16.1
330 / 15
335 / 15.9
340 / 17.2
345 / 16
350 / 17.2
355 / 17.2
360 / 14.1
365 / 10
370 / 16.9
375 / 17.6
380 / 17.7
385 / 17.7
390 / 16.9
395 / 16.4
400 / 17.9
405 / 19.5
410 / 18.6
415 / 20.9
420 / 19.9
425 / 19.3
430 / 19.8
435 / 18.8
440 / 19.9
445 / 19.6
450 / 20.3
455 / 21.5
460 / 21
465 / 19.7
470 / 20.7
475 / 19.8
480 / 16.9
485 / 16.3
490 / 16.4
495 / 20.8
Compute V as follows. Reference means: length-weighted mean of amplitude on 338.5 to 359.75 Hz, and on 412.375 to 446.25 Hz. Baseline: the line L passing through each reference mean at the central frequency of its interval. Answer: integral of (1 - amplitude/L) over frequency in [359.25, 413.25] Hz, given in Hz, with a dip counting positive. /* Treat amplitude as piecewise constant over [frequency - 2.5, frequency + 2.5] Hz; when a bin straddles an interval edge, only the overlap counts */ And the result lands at 3.8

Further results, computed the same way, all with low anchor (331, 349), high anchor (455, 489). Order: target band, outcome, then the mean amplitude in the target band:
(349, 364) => 1.09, 15.4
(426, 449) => -1.46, 19.6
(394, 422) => -1.90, 19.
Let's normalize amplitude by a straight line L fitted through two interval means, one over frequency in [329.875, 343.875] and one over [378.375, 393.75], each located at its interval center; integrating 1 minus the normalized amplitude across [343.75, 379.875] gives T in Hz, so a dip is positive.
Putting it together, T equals 2.32 Hz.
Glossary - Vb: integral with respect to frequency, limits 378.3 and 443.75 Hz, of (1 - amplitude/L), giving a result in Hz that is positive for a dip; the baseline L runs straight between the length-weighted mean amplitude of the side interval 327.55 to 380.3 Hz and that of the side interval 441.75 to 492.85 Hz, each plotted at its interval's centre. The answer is -4.45 Hz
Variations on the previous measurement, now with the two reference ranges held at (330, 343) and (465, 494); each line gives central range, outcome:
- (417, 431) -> -1.8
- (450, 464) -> -2.3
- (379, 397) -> -0.2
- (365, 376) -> 0.8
